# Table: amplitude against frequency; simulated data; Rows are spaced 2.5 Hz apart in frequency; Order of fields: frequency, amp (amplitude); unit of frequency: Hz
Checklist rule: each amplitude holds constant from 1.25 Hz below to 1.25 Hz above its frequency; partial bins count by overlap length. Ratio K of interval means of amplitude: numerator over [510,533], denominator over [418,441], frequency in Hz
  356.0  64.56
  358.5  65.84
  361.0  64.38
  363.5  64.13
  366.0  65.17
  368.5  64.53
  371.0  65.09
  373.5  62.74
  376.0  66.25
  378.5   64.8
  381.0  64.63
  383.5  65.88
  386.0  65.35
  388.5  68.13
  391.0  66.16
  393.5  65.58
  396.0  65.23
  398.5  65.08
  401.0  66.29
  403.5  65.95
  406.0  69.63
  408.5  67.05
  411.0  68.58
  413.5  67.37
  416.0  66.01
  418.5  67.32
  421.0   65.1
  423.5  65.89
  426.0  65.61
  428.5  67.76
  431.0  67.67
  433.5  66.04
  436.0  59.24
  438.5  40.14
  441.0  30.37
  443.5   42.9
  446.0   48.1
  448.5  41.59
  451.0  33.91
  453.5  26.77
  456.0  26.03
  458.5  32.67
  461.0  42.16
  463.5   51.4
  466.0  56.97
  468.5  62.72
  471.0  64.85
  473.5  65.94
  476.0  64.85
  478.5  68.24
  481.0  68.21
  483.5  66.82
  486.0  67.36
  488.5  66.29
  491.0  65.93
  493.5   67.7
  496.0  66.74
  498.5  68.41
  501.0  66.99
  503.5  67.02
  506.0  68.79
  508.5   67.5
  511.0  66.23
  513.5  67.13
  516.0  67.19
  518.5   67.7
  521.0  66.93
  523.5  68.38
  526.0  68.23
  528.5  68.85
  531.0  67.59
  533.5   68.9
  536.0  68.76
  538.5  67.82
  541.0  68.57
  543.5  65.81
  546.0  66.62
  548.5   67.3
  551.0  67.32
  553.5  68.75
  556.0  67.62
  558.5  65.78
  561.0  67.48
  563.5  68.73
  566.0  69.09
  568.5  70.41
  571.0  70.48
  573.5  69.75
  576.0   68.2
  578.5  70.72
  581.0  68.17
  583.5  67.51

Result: 1.1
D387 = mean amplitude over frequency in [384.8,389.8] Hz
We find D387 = 66.7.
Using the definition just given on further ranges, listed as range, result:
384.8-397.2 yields 66.1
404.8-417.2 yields 67.7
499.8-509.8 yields 67.6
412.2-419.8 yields 66.9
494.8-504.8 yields 67.3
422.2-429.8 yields 66.4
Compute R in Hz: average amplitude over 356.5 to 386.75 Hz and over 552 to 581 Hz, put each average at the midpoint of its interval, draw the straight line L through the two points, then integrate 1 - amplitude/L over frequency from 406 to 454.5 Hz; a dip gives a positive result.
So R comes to 7.2 Hz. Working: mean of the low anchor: 64.9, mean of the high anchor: 68.8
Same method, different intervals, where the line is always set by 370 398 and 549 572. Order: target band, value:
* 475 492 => 0.1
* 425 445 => 3.5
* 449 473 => 7.9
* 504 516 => 0.0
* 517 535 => -0.1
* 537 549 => 0.1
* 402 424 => -0.4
